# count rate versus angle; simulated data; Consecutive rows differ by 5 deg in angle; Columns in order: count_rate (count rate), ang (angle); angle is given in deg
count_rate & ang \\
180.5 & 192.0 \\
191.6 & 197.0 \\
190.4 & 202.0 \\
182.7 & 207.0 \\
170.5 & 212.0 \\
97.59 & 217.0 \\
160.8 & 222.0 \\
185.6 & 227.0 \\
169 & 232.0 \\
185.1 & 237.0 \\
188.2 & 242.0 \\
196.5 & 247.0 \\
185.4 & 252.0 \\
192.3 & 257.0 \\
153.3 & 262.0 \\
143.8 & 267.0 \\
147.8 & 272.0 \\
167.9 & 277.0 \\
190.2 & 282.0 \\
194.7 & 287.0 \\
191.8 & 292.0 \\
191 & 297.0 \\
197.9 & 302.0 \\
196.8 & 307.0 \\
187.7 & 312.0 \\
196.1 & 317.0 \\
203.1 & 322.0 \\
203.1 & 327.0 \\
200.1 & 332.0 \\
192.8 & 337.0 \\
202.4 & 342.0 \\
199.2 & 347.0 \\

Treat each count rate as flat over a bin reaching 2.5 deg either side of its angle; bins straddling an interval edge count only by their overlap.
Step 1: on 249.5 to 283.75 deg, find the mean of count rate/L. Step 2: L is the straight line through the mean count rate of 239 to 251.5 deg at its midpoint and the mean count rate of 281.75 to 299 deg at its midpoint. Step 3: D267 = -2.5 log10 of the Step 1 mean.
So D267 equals 0.14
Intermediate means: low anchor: 191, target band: 168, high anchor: 192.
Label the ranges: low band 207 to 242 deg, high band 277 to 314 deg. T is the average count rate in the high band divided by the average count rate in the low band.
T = 1.2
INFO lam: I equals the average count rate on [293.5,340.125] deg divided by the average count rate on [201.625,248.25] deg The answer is 1.15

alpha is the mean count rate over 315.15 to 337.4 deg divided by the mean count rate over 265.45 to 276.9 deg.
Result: 1.3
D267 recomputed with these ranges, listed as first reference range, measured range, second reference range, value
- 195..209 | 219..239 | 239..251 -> 0.10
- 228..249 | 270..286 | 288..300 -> 0.11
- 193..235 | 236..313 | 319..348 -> 0.02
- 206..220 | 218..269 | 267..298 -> -0.09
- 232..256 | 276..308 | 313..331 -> 0.02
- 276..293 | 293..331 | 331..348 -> -0.02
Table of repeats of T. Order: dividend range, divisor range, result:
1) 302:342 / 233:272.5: 1.13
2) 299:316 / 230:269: 1.10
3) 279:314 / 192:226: 1.15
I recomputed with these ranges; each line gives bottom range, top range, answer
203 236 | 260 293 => 1.04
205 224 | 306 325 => 1.29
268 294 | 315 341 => 1.13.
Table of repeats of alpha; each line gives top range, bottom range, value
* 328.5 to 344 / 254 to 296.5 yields 1.14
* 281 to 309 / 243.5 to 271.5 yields 1.12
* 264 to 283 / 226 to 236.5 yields 0.90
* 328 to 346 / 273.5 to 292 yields 1.08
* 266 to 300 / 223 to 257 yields 0.96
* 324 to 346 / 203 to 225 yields 1.28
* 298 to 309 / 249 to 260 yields 1.05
